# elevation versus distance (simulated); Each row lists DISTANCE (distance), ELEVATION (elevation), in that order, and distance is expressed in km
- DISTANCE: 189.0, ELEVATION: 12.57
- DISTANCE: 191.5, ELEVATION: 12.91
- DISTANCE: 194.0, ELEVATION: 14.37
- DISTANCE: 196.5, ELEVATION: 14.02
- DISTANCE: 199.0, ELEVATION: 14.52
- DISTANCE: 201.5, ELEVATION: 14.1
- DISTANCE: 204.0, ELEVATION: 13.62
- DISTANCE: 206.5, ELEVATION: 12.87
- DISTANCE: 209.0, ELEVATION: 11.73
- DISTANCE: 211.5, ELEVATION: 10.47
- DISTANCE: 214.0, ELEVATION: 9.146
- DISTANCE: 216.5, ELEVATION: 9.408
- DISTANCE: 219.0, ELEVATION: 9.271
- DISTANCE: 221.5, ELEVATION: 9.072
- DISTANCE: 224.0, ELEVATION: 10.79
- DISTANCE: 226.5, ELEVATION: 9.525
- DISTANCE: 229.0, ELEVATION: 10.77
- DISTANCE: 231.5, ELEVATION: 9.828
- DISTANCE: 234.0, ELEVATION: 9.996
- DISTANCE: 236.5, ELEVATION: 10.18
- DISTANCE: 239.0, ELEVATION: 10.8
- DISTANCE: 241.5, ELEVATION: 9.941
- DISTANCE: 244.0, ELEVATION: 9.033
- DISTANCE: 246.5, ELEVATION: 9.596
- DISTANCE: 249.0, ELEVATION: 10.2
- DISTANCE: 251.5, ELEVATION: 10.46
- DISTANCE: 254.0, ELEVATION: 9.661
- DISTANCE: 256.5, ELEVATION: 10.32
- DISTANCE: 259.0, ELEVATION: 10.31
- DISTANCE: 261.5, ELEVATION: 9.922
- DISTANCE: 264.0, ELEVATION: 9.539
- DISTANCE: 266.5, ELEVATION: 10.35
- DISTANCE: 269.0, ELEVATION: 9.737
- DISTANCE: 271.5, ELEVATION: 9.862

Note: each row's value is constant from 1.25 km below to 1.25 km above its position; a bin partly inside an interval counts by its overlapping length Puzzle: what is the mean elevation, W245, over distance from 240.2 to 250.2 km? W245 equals 9.7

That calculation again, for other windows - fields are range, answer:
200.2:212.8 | 12.6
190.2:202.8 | 14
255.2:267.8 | 10.1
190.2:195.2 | 13.6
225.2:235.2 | 10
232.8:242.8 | 10.2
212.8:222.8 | 9.23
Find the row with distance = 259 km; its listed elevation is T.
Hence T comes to 10.31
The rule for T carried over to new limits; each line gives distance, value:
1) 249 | 10.2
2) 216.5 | 9.408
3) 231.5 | 9.828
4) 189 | 12.57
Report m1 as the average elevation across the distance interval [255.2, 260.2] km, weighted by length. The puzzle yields 10.3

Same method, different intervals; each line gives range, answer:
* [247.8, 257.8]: 10.2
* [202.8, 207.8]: 13.2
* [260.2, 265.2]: 9.74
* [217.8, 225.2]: 9.71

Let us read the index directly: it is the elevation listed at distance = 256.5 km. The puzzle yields 10.32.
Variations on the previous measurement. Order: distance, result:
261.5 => 9.922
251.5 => 10.46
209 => 11.73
